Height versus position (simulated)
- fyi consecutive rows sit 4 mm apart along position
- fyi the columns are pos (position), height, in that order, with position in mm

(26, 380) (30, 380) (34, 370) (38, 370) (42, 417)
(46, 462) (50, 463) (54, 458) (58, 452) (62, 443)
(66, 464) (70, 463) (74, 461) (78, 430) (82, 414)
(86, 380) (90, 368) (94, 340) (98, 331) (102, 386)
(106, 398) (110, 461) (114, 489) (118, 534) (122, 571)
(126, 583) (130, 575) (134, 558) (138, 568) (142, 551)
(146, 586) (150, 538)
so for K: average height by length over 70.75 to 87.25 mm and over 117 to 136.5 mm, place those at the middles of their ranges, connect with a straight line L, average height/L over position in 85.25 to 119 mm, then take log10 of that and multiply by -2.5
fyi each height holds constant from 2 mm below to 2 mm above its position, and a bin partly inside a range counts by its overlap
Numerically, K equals 0.21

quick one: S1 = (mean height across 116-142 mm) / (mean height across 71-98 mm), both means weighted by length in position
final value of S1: 1.42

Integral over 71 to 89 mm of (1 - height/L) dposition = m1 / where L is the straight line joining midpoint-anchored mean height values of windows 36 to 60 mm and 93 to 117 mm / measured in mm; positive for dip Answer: 0.0 mm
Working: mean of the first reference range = 437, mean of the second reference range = 409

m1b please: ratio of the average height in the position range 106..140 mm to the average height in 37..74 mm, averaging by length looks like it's 1.2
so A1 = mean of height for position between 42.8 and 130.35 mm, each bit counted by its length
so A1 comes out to 448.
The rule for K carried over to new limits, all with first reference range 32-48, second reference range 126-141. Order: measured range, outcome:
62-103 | 0.17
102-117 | 0.18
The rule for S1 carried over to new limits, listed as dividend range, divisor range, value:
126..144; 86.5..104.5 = 1.57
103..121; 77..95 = 1.22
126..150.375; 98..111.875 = 1.41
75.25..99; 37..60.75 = 0.87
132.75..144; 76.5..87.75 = 1.37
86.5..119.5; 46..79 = 0.90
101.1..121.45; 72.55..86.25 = 1.10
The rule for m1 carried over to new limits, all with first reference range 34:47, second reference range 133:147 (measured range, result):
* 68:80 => 0.20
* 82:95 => 2.96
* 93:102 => 2.73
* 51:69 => -0.76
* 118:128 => -0.58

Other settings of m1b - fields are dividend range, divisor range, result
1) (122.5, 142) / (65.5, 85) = 1.29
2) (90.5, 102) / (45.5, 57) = 0.76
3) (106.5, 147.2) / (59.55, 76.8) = 1.19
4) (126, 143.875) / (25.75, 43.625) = 1.48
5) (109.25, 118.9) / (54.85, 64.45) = 1.10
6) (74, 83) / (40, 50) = 0.97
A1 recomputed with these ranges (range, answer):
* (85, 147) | 480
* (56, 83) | 448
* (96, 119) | 429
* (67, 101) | 400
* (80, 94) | 381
